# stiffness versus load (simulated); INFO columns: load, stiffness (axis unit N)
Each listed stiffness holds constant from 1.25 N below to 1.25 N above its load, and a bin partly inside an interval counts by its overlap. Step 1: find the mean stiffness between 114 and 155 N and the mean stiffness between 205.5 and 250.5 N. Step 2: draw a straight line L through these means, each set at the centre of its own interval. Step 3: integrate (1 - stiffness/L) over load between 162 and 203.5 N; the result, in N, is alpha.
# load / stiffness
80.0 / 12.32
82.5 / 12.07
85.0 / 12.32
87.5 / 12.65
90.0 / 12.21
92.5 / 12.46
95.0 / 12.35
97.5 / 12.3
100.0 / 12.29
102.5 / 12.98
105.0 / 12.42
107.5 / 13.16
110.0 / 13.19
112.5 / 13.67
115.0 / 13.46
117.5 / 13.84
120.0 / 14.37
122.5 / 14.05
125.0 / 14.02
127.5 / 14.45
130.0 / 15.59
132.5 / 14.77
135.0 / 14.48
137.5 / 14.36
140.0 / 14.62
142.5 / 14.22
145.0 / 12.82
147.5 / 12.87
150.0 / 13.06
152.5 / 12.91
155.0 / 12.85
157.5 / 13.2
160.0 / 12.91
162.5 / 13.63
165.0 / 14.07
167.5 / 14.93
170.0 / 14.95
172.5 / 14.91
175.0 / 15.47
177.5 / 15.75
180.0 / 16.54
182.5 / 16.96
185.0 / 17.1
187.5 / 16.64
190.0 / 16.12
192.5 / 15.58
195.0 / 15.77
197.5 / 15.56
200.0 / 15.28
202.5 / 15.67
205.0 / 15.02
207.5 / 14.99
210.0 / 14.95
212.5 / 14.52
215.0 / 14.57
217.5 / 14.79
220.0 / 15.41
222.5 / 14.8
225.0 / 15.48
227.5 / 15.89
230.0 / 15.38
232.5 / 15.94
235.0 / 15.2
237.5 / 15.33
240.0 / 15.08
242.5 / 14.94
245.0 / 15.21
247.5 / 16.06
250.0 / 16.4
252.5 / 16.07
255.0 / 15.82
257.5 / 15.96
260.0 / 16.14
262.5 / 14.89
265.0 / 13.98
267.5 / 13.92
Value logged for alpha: -2.8 N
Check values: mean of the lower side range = 14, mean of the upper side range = 15.3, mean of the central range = 15.6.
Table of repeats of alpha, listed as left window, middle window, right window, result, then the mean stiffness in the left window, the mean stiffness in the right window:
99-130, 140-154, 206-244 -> 0.7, 13.6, 15.2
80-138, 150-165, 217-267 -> 1.0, 13.3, 15.4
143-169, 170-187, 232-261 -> -2.6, 13.4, 15.7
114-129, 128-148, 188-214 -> 0.1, 14.1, 15.4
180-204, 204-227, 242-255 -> 1.4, 16.1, 15.8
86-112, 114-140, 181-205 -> -1.4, 12.6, 16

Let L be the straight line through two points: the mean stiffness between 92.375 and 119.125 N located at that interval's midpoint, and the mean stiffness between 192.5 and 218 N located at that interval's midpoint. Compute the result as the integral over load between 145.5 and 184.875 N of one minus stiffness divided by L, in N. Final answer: -0.3 N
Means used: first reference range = 13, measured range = 14.4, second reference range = 15.1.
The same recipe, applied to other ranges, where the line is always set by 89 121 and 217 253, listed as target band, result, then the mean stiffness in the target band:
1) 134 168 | 0.6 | 13.6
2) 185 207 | -1.6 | 15.8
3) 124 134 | -1.0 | 14.7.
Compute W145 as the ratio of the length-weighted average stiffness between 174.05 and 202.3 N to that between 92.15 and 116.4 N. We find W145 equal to 1.25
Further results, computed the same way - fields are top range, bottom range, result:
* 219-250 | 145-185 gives 1.07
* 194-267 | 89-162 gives 1.14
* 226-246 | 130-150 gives 1.09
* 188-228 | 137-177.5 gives 1.10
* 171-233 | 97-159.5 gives 1.14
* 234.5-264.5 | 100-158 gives 1.14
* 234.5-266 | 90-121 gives 1.19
